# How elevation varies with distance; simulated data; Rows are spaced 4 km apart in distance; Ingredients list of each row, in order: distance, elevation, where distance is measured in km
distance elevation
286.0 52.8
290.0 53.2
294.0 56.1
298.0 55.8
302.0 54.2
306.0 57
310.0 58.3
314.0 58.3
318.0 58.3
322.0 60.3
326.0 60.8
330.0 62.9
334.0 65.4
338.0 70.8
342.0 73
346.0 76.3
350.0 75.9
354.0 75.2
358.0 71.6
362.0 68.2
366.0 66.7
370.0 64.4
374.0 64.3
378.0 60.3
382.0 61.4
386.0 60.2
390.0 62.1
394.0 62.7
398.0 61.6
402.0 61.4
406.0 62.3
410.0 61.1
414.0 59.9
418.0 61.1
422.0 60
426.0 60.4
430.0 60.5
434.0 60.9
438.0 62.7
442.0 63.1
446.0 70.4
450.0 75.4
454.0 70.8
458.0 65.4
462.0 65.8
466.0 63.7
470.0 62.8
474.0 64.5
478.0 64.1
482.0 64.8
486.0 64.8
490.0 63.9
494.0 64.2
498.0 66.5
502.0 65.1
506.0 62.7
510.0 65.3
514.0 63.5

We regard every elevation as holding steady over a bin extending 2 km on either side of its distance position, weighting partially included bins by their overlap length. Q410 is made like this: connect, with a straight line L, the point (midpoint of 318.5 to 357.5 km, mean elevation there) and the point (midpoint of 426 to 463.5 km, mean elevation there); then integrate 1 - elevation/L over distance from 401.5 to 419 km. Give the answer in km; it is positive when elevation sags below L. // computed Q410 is 1.5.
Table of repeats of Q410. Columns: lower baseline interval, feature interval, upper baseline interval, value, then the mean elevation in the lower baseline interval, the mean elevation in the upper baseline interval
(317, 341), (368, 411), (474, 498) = 1.4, 63.7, 64.5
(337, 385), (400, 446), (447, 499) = 3.8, 68.8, 66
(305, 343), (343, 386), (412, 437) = -4.5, 62.4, 60.6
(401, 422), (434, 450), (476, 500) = -0.9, 61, 64.7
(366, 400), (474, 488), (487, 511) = -0.1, 62.4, 64.6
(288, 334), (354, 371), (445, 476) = -2.1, 58.1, 67.3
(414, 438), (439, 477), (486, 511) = -2.6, 60.7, 64.6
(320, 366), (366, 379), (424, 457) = 0.8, 69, 65.5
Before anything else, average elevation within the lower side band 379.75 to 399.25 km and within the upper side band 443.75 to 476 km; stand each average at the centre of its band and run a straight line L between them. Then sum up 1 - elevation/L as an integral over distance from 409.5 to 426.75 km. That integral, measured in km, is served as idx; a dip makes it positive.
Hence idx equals 0.9 km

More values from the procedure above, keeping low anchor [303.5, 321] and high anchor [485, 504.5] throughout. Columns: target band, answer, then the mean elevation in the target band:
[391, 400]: -0.15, 62.1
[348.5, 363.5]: -3.30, 72.8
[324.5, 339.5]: -1.58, 64.9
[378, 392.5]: -0.10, 61.2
